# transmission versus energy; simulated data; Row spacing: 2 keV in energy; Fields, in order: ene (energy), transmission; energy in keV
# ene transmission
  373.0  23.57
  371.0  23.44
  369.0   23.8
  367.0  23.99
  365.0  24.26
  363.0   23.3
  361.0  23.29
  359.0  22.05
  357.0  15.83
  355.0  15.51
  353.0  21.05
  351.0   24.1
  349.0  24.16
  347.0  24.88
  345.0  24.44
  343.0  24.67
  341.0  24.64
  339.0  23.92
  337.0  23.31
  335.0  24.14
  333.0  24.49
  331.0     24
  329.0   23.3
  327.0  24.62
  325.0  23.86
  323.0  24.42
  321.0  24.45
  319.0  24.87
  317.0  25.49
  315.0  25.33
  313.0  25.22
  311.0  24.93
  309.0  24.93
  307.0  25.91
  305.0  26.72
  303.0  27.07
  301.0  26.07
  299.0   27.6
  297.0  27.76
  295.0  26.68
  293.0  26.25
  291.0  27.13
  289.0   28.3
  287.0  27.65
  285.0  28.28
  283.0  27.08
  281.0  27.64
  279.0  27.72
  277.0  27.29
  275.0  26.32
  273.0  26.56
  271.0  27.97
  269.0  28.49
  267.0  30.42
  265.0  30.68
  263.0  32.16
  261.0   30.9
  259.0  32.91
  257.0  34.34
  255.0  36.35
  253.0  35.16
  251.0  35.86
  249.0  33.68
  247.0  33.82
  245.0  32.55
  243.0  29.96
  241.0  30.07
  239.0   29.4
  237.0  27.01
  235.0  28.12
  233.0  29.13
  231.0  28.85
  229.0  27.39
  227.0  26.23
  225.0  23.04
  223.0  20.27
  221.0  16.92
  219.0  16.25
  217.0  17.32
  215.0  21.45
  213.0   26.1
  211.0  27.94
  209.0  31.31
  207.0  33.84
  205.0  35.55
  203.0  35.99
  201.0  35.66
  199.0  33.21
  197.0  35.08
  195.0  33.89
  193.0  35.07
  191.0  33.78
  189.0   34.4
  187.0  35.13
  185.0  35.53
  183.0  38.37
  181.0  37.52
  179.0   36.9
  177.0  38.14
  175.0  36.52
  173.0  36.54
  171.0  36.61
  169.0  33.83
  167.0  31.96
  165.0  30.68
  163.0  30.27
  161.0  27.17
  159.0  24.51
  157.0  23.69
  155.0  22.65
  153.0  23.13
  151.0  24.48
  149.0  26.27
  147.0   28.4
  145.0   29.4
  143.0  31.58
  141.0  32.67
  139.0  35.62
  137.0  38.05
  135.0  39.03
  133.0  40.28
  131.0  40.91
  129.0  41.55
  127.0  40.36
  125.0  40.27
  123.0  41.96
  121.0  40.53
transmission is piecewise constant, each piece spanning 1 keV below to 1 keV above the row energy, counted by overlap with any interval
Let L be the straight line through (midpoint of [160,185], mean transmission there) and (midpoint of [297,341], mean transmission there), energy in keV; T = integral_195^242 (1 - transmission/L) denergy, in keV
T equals 5.7 keV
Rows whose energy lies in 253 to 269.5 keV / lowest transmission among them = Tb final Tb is 28.49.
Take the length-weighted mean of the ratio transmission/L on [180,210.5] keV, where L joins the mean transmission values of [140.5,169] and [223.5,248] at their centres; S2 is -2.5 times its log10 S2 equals -0.230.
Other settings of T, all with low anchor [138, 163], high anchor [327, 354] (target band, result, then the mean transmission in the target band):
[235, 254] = -4.40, 31.7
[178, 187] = -3.30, 36.9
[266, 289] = -2.41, 27.8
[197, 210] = -3.79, 34.3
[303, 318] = -0.66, 25.6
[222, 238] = -0.12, 26.3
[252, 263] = -3.55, 33.8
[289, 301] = -1.10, 27.1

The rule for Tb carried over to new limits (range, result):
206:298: 16.25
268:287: 26.32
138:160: 22.65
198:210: 31.31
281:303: 26.07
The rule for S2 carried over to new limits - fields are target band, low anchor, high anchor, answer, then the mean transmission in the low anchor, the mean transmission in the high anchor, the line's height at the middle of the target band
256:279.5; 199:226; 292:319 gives -0.132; 26.5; 26.1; 26.3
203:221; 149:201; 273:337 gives 0.165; 32.3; 26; 30.5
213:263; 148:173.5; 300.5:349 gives -0.063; 28.4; 24.8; 26.7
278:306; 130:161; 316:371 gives -0.084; 30.6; 23.4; 25.2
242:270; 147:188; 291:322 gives -0.168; 31.4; 26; 28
